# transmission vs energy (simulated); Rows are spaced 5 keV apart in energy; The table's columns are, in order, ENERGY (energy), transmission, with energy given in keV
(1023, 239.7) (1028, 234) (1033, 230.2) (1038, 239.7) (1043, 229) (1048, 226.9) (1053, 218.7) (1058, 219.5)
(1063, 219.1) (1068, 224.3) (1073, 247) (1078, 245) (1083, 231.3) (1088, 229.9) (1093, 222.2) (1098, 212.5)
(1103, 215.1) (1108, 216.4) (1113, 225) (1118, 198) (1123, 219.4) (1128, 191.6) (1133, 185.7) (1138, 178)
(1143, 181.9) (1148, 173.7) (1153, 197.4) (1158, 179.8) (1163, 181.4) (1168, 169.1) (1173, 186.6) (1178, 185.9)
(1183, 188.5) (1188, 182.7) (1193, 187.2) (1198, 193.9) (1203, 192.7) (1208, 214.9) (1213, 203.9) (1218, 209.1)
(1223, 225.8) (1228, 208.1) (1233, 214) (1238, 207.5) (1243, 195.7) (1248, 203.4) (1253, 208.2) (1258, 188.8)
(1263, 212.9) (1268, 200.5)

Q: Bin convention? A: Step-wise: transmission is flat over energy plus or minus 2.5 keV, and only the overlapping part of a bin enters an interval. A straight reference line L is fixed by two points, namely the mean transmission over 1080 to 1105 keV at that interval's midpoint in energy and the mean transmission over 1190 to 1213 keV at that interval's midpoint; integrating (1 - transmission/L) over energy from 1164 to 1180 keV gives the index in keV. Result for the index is 1.9 keV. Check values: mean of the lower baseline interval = 223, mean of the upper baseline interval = 198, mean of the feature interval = 180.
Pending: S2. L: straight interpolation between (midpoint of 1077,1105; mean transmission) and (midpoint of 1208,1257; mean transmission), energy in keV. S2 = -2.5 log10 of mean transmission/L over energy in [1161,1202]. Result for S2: 0.16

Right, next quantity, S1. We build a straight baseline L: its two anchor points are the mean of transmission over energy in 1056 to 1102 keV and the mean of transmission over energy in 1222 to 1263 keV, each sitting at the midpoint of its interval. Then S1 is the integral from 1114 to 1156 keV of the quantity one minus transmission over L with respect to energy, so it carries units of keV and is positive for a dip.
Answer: 5.4 keV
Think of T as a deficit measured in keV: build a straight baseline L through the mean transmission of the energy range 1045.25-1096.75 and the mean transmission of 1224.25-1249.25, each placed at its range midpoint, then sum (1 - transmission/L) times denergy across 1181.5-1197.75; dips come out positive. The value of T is 2.0 keV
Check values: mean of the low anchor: 228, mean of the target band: 187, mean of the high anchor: 207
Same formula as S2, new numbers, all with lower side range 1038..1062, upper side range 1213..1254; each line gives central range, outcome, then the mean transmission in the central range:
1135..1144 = 0.203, 180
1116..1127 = 0.060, 207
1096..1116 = 0.015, 217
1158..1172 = 0.208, 177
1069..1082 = -0.089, 242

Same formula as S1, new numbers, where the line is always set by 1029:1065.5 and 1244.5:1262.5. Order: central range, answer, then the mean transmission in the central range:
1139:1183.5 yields 6.3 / 182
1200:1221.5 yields 0.1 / 206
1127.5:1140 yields 1.8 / 184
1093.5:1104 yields 0.2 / 215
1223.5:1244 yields -0.5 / 209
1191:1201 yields 0.8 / 191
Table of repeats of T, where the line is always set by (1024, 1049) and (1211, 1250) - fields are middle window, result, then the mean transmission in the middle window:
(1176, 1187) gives 1.4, 187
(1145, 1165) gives 3.2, 183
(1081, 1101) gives 0.2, 224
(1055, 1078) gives 0.0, 229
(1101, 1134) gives 2.1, 208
